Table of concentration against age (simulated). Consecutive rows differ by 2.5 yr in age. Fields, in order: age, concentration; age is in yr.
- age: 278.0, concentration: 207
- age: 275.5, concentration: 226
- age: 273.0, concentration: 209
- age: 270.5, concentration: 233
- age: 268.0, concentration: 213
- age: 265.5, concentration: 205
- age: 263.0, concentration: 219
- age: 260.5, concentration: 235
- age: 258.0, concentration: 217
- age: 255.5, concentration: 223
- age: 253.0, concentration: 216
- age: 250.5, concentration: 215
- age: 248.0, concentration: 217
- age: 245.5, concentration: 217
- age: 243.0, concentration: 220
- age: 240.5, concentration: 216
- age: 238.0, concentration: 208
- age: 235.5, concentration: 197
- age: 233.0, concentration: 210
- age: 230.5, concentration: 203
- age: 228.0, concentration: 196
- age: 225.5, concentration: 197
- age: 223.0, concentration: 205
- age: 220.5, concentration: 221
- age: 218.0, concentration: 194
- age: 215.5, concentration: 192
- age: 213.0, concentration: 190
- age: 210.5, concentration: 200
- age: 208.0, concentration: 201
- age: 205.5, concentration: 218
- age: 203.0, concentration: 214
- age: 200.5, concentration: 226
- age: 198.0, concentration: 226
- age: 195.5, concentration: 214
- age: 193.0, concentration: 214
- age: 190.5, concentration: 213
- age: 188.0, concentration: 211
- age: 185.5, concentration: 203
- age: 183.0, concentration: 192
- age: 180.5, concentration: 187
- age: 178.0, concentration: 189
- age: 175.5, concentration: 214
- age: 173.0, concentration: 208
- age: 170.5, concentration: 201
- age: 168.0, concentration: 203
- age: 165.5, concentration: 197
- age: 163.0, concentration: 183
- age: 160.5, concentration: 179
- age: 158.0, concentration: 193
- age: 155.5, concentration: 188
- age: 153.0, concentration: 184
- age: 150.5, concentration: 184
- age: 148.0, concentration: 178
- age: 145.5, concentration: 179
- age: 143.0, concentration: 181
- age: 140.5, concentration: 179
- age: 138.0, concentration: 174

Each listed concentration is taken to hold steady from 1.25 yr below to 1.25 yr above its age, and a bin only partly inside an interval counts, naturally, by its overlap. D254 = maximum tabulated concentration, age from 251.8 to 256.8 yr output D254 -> 223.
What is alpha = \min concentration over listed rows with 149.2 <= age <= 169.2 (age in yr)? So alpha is 179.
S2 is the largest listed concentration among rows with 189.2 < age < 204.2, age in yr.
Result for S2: 226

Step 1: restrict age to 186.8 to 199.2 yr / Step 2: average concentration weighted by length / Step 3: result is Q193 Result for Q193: 216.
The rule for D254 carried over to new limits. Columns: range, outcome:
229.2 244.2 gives 220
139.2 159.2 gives 193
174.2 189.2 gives 214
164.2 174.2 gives 208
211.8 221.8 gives 221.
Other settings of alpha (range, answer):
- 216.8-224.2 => 194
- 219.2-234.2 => 196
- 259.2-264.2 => 219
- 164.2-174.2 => 197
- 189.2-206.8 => 213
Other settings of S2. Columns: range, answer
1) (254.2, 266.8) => 235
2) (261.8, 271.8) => 233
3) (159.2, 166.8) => 197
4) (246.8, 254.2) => 217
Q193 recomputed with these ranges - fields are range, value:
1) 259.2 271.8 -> 221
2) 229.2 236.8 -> 203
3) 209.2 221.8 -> 199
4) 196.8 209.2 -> 217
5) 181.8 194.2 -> 207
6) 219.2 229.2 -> 205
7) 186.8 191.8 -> 212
